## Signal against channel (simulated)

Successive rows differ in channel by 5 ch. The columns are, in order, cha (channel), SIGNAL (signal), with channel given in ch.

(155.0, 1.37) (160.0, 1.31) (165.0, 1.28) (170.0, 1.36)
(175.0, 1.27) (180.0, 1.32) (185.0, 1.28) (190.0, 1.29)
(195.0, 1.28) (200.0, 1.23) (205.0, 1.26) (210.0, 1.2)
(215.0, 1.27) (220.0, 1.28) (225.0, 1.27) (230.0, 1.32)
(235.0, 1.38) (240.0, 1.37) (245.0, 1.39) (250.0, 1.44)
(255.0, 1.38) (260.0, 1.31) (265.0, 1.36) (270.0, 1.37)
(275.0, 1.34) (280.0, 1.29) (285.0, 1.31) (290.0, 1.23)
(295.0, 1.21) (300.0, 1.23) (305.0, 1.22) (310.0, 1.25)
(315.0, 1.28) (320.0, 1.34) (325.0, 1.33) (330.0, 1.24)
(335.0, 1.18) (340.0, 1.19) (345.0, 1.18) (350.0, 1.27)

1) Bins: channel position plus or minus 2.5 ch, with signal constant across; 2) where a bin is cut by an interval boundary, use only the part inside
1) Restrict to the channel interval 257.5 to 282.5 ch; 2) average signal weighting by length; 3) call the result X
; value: 1.33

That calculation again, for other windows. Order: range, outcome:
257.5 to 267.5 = 1.34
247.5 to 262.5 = 1.38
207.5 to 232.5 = 1.27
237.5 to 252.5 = 1.4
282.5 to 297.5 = 1.25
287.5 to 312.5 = 1.23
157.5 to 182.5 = 1.31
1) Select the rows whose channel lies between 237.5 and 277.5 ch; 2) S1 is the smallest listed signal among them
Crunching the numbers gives 1.31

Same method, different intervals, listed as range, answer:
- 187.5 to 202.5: 1.23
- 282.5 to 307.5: 1.21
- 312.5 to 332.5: 1.24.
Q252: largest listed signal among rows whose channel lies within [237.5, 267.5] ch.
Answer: 1.44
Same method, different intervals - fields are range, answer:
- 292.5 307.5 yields 1.23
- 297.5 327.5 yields 1.34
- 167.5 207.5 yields 1.36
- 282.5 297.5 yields 1.31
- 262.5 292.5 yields 1.37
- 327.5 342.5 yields 1.24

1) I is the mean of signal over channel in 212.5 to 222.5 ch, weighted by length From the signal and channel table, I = 1.27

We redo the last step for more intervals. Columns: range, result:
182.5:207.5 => 1.27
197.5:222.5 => 1.25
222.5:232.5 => 1.29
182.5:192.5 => 1.29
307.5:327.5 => 1.3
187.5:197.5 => 1.29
